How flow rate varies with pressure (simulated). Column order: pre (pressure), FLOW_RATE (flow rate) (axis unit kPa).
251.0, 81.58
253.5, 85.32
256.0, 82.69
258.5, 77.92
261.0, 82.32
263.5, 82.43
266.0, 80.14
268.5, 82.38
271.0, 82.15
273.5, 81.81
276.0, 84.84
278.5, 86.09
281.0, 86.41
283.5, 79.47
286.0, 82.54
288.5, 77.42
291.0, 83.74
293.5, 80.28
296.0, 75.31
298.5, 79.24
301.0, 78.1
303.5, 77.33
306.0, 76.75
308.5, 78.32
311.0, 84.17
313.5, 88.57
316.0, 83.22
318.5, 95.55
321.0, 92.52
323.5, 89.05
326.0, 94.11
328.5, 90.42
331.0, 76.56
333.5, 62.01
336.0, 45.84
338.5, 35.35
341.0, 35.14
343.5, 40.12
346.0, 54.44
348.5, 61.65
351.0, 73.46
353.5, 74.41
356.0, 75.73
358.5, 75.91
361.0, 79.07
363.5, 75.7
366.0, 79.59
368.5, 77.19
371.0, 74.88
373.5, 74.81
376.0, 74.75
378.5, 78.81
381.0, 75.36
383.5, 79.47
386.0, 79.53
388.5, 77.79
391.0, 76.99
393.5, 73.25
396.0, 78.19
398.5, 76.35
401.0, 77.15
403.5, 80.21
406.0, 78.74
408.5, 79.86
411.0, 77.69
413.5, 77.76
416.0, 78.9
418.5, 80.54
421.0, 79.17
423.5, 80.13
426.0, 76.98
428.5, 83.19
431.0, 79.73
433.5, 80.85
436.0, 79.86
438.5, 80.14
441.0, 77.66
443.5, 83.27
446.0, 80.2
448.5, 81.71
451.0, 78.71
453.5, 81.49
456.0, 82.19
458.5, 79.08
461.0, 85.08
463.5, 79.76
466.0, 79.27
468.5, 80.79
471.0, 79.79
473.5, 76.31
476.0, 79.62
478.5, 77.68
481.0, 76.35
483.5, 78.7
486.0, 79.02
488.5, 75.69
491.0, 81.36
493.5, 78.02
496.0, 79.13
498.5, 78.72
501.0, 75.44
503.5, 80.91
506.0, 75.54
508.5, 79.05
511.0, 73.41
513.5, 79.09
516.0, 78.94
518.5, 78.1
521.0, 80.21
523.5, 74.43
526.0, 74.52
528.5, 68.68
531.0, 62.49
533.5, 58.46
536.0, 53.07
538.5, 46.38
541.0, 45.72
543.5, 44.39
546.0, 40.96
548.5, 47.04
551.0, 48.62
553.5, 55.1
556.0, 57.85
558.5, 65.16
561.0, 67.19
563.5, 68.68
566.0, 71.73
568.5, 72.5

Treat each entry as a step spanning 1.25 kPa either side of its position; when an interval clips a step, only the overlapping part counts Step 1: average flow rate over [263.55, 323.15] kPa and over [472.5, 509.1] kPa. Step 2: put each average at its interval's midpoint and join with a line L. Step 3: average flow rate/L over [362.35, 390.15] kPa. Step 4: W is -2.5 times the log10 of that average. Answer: 0.049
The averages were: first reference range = 82.5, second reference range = 78.1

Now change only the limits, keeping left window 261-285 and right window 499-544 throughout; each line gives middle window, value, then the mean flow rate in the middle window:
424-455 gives -0.10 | 80.3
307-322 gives -0.08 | 86.8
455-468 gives -0.13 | 81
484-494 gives -0.12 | 78.6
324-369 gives 0.17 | 67.2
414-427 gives -0.06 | 79.1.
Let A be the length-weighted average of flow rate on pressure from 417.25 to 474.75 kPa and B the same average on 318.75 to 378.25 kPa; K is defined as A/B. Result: 1.14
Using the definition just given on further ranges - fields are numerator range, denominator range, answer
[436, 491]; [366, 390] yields 1.03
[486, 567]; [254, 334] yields 0.81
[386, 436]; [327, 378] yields 1.17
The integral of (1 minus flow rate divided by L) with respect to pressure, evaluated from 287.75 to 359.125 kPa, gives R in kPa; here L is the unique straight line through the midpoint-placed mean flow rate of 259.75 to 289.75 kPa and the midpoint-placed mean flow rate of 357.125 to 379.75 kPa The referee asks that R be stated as 5.4 kPa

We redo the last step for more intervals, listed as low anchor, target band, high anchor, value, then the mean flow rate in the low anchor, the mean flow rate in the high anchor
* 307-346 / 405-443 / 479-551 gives -4.8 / 72.2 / 69.1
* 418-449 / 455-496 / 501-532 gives -0.7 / 80.2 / 75.6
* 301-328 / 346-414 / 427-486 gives 5.8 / 85.7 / 80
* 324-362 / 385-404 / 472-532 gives -2.3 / 65.3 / 76.8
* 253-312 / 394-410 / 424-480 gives 0.4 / 81.1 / 80.1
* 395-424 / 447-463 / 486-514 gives -0.6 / 78.7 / 77.9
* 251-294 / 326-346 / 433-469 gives 5.9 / 82.2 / 80.7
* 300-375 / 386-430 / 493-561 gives -5.0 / 73.3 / 65.8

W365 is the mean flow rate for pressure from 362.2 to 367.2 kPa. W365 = 77.6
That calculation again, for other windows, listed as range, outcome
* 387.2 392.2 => 77.4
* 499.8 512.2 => 76.9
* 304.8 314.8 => 82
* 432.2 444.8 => 80.4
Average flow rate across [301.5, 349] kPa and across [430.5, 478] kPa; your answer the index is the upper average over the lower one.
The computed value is 1.12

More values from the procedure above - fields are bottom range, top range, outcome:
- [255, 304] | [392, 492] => 0.98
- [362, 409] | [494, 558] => 0.85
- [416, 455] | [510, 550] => 0.78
